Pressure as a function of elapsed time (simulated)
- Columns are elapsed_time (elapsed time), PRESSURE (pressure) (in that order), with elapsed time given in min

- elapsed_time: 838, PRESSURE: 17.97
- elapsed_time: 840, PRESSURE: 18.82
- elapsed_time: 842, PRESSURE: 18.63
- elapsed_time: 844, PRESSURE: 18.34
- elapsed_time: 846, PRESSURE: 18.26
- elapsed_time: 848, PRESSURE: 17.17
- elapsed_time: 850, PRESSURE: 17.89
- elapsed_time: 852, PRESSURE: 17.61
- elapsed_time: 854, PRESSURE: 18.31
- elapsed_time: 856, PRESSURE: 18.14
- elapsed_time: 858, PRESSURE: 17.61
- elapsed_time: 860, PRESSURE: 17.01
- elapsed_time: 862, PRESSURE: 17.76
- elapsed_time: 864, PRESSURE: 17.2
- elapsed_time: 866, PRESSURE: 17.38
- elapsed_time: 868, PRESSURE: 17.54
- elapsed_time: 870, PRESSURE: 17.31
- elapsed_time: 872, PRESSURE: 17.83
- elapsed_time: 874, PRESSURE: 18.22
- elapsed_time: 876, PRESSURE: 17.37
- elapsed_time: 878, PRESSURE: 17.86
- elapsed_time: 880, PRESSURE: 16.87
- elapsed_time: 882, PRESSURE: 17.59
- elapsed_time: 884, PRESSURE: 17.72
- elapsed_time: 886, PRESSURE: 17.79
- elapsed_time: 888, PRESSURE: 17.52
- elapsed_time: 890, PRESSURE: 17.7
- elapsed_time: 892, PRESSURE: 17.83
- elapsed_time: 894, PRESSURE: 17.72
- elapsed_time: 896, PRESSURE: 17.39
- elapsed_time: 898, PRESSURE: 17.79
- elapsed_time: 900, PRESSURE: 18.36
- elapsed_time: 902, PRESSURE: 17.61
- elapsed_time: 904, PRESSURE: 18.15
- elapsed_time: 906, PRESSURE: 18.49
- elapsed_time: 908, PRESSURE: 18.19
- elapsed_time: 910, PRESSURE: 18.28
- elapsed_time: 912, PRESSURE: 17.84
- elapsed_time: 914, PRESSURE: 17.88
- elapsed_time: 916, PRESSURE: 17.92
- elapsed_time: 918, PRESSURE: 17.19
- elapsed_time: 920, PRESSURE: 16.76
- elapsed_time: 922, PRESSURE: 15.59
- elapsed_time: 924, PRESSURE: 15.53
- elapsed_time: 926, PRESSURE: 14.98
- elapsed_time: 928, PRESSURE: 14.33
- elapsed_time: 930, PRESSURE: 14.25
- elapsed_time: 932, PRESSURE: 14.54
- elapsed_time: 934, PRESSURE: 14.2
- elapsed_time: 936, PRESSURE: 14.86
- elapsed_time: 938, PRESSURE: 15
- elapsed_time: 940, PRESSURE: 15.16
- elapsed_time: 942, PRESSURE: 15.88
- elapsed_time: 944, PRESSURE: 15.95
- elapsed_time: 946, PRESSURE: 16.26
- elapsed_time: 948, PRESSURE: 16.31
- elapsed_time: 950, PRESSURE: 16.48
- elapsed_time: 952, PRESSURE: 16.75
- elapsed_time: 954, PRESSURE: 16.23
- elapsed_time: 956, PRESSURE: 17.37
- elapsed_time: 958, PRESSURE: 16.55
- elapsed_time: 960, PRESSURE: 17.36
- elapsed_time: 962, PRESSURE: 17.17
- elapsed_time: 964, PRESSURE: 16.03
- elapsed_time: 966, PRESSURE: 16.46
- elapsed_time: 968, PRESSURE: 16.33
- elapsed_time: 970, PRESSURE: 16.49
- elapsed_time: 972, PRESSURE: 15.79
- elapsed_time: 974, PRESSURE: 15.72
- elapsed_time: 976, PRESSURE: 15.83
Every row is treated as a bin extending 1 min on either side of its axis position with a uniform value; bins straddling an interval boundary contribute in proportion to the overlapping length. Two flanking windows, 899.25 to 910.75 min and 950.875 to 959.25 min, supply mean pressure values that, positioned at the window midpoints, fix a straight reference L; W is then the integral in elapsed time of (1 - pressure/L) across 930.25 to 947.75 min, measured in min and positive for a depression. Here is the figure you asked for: 2.0 min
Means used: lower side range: 18.2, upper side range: 16.7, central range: 15.2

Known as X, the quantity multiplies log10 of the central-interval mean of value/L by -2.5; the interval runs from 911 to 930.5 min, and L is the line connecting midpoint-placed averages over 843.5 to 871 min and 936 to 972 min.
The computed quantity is 0.03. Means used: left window 17.7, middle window 16.3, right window 16.3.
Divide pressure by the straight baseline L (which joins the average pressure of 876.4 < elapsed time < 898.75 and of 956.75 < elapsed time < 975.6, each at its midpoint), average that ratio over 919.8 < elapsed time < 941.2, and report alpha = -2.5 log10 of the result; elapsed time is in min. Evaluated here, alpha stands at 0.14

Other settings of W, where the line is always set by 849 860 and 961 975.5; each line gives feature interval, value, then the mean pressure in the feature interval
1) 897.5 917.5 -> -1.09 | 18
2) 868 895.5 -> -0.28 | 17.6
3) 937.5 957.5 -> 0.45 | 16.2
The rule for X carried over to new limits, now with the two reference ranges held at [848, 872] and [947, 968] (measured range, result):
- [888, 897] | -0.02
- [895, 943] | 0.03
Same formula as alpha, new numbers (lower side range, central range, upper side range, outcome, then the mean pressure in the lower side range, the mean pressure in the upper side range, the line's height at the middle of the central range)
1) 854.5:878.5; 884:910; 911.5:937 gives -0.08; 17.6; 15.8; 16.7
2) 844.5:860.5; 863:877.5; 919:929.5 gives -0.02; 17.8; 15.4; 17.2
